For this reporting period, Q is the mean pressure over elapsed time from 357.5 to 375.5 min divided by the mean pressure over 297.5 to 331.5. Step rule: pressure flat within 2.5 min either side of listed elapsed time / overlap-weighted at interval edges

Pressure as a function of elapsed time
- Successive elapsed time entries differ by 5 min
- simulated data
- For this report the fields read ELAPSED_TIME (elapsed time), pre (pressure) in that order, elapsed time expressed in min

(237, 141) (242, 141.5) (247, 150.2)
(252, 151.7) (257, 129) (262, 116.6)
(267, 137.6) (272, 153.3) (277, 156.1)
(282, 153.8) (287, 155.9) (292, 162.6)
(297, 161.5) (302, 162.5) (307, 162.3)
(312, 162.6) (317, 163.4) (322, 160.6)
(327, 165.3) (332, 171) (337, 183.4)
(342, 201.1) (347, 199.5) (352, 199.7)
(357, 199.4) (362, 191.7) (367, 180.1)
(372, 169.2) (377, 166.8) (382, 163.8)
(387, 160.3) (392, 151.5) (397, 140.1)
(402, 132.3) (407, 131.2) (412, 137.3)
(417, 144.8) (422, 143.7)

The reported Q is 1.11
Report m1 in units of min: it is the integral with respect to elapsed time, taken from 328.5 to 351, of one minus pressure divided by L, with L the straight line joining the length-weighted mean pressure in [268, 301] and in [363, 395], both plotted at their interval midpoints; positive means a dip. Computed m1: -3.64 min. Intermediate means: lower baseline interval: 157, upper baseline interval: 166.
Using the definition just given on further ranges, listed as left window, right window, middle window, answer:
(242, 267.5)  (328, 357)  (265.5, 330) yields 1.7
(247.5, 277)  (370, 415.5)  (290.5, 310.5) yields -2.7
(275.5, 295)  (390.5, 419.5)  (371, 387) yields -2.5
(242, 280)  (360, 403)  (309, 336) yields -2.3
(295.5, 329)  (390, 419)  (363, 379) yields -2.8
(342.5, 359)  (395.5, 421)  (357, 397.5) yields 0.6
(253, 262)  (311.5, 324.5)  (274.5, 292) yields -1.6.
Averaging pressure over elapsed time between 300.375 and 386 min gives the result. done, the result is 176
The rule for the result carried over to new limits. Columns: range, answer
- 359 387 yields 174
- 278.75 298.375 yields 158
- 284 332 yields 162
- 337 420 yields 167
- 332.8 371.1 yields 192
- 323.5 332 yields 166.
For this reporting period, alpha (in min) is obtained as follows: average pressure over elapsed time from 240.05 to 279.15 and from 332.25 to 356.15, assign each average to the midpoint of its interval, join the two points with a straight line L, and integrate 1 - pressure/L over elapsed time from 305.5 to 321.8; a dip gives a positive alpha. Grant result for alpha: 1.2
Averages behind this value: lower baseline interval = 142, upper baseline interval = 194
